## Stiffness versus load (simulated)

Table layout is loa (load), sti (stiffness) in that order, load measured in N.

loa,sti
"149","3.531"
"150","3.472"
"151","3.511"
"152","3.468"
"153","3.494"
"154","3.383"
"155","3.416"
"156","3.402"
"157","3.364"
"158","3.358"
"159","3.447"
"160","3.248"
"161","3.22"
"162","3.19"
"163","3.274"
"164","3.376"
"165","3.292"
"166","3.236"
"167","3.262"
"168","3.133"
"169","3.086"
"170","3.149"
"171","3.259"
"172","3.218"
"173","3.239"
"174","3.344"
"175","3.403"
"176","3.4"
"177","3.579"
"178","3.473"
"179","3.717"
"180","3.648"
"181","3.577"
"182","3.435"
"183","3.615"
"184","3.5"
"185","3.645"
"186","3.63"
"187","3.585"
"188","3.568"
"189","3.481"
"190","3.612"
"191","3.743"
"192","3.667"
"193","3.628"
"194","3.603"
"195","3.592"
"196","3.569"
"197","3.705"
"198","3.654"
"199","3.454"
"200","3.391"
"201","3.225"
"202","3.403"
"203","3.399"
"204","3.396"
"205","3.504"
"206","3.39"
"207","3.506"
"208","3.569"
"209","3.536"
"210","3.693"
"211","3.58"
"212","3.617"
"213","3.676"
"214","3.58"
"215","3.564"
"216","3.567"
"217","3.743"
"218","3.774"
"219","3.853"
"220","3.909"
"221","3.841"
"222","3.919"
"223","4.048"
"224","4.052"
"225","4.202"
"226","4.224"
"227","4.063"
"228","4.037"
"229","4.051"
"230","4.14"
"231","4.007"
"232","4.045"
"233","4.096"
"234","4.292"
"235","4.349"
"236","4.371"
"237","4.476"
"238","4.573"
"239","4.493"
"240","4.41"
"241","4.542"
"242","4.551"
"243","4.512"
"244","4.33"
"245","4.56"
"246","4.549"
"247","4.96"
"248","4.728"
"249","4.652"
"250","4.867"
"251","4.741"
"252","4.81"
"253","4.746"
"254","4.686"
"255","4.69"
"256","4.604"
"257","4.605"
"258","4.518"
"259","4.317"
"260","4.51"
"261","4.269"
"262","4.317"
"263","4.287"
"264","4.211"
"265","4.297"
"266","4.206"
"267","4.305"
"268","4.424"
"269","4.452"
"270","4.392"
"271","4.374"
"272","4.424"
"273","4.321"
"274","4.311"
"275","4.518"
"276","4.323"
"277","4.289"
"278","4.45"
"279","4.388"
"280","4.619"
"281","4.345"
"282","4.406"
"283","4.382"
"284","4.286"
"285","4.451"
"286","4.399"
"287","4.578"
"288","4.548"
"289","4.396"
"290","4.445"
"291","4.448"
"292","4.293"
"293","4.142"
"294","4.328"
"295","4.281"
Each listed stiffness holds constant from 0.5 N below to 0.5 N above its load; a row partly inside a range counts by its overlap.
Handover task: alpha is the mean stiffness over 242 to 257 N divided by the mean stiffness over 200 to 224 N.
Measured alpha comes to 1.3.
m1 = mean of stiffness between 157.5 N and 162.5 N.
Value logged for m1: 3.29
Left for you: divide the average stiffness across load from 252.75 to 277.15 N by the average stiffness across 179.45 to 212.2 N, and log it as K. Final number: 1.24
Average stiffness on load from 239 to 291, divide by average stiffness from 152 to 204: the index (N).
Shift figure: 1.3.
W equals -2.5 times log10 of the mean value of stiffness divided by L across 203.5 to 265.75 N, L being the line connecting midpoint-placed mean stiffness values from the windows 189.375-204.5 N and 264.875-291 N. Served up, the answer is -0.062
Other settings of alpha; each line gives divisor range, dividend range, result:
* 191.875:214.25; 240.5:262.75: 1.30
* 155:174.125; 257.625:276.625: 1.33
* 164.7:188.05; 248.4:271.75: 1.32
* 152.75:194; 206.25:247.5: 1.19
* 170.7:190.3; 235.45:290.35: 1.28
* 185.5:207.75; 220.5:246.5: 1.21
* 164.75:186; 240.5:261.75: 1.35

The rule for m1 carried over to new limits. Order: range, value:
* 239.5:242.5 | 4.5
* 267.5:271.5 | 4.41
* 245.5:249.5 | 4.72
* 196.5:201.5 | 3.49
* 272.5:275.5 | 4.38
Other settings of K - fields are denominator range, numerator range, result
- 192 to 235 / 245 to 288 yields 1.20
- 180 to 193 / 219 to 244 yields 1.17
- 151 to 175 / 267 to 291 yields 1.34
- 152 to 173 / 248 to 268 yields 1.37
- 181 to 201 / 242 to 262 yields 1.29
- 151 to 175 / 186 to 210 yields 1.07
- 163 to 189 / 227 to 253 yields 1.30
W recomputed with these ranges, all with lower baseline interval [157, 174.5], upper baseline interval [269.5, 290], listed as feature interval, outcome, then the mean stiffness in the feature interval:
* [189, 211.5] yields 0.02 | 3.54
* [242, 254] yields -0.14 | 4.67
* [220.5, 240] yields -0.07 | 4.18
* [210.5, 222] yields 0.02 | 3.71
